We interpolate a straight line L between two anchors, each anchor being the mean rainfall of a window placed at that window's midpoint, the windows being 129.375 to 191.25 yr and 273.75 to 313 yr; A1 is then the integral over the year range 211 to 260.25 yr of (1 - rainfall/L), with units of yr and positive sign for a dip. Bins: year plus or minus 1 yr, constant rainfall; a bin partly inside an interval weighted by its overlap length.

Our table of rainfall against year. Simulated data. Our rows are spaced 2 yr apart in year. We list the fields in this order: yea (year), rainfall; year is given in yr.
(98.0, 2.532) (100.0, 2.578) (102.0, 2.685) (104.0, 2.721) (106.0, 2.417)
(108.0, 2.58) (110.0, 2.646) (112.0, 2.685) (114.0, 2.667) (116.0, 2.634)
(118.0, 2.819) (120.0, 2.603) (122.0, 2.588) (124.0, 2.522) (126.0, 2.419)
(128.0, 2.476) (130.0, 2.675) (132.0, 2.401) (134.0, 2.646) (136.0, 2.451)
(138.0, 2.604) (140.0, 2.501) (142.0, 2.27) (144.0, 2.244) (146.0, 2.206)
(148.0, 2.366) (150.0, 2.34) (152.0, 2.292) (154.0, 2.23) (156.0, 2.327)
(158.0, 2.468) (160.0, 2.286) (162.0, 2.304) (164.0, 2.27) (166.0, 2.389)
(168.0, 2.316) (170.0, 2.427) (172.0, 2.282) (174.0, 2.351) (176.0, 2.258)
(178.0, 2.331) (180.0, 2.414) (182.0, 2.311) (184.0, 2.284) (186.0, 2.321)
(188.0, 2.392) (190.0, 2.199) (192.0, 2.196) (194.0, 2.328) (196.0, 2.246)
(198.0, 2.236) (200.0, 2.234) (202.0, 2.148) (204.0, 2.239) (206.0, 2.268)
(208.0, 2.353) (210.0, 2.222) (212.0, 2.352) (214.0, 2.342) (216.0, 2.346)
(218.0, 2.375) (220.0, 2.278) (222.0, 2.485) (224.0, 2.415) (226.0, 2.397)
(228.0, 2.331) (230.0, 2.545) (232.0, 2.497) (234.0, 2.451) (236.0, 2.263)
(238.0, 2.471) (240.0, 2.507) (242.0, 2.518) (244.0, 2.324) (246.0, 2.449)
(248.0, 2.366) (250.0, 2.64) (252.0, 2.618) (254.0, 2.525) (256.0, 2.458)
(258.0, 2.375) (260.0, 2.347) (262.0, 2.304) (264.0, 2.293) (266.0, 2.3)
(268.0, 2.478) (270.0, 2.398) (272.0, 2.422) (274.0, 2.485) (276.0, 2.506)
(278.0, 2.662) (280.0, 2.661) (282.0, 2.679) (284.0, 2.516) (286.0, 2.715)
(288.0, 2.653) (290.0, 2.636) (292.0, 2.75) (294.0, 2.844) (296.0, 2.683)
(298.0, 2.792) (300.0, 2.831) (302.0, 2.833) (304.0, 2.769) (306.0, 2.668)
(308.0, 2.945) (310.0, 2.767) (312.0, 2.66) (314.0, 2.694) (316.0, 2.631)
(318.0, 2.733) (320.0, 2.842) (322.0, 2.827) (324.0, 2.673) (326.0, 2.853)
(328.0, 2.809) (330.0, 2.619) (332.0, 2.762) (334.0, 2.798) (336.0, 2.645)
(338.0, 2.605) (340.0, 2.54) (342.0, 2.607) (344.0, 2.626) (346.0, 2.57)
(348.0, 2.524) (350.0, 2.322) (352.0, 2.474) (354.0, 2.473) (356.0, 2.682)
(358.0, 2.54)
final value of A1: 2.4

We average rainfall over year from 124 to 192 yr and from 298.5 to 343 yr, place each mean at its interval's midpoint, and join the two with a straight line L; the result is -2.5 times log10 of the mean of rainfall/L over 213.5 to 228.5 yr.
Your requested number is 0.06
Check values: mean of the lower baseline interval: 2.36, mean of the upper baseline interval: 2.73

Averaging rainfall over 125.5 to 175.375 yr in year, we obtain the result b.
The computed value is 2.38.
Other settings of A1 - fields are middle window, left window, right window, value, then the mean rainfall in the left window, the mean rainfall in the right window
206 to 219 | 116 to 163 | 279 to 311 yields 1.27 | 2.44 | 2.73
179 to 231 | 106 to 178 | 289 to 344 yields 4.68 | 2.44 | 2.73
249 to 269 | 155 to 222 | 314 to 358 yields 0.29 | 2.31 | 2.65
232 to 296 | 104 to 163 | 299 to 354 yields 2.74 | 2.48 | 2.69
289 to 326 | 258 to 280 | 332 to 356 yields -3.74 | 2.43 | 2.58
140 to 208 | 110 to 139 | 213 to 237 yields 5.23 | 2.59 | 2.39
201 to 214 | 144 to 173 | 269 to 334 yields 0.95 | 2.32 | 2.7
